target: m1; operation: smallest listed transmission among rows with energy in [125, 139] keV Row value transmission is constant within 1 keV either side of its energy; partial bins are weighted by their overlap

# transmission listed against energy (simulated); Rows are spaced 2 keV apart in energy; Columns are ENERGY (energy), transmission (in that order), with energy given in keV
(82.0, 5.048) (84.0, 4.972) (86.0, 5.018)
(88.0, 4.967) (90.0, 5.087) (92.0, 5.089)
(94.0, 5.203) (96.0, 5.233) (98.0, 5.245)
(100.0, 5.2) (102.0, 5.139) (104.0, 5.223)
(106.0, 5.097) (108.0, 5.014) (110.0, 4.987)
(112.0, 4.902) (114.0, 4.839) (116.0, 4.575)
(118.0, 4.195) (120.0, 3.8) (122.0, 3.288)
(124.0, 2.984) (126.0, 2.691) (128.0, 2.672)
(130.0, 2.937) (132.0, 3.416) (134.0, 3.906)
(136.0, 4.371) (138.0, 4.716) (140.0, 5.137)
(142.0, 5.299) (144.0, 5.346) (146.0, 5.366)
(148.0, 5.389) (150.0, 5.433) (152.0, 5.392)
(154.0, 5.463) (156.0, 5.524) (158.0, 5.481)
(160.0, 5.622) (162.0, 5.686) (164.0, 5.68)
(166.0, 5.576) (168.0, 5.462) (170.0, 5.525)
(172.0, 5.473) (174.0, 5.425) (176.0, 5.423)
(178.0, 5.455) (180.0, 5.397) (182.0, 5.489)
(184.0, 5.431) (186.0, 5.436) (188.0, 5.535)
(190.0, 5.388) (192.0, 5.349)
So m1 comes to 2.672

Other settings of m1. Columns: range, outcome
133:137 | 3.906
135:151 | 4.371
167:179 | 5.423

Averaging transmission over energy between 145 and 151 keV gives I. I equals 5.4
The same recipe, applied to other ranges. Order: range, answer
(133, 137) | 4.14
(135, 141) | 4.74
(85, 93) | 5.04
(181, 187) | 5.45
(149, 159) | 5.46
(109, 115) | 4.91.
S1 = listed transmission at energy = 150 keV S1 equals 5.433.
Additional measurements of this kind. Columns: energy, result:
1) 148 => 5.389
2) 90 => 5.087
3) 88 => 4.967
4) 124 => 2.984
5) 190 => 5.388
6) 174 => 5.425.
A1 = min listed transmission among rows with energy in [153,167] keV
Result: 5.463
